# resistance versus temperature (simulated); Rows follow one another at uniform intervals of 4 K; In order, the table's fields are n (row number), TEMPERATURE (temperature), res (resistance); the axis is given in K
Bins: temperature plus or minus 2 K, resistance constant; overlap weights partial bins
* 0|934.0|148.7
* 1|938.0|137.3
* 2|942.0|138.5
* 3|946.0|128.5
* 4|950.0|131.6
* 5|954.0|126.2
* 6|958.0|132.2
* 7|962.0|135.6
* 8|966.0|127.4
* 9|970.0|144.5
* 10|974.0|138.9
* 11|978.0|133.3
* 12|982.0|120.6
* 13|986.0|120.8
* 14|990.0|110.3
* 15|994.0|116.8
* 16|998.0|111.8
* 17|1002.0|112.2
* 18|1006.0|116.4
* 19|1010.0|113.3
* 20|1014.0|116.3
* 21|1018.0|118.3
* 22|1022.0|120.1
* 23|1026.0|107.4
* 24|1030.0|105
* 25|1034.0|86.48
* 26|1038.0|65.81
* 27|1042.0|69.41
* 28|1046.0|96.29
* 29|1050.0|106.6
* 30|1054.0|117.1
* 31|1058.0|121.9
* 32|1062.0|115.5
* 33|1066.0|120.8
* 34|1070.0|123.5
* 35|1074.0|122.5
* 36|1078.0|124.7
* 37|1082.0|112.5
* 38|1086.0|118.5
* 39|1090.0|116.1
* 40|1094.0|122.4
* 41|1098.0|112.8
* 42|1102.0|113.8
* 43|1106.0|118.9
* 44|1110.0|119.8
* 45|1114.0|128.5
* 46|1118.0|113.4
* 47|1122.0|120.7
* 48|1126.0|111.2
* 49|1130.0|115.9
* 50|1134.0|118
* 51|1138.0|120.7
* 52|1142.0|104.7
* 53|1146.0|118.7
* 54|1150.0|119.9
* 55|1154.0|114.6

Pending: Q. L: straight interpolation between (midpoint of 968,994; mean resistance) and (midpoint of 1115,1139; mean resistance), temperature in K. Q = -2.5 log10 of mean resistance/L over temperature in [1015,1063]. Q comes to 0.20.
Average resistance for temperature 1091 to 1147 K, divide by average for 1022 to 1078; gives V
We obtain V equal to 1.1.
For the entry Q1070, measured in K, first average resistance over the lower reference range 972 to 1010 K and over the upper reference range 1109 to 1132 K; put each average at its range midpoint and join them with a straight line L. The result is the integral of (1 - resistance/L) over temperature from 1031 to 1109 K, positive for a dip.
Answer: 5.9 K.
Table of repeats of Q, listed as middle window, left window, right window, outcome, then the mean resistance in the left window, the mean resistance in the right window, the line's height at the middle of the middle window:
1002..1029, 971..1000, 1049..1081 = 0.06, 123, 119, 121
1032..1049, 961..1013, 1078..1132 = 0.43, 123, 118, 120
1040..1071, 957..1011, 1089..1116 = 0.12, 124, 119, 121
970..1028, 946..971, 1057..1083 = 0.08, 132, 120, 128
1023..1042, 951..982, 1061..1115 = 0.36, 133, 119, 126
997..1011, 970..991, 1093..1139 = 0.11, 127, 118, 126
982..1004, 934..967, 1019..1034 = 0.04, 133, 108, 119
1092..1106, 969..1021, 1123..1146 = 0.00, 121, 115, 116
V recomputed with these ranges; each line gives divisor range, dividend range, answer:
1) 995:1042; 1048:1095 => 1.12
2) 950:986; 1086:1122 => 0.90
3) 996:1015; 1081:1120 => 1.03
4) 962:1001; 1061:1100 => 0.95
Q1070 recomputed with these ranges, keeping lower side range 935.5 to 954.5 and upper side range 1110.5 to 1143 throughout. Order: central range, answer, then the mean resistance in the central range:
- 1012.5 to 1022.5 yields 0.7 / 118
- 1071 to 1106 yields 0.7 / 118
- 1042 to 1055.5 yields 2.5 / 101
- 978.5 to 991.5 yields 1.0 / 119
